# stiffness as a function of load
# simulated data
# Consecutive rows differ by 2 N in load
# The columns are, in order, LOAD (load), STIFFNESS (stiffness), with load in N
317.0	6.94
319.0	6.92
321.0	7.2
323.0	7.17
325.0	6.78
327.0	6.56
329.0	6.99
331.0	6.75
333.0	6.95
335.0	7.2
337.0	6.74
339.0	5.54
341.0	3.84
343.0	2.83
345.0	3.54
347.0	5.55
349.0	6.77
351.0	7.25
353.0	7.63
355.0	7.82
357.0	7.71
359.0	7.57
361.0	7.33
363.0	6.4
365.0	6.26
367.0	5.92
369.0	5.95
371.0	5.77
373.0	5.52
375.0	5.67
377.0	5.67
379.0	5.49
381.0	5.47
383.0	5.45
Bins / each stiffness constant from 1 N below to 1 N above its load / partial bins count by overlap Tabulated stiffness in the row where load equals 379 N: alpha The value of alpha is 5.49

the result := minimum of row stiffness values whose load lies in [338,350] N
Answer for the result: 2.83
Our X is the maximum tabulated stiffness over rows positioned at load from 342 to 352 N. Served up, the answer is 7.25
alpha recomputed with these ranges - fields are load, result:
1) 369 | 5.95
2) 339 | 5.54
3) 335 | 7.2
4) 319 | 6.92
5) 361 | 7.33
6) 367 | 5.92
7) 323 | 7.17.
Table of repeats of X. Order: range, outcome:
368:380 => 5.95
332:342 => 7.2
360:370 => 7.33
